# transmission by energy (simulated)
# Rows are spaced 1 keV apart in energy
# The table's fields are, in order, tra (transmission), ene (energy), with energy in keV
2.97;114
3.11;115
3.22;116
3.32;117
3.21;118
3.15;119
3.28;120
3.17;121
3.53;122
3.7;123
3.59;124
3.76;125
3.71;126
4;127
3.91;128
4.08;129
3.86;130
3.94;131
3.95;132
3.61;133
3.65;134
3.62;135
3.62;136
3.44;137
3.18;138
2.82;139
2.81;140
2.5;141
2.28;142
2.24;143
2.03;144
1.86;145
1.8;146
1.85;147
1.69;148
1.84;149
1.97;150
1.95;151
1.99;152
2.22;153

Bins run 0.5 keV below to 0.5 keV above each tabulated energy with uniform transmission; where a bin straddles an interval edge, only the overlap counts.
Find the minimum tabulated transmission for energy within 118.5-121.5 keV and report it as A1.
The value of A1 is 3.15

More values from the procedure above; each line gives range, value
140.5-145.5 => 1.86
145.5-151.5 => 1.69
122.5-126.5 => 3.59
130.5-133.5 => 3.61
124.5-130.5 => 3.71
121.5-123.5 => 3.53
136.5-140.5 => 2.81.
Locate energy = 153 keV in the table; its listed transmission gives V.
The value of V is 2.22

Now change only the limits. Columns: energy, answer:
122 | 3.53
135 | 3.62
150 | 1.97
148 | 1.69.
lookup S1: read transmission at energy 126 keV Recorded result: 3.71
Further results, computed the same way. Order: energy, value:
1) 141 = 2.5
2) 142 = 2.28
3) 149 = 1.84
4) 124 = 3.59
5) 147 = 1.85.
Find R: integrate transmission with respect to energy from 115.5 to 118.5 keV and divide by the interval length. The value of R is 3.25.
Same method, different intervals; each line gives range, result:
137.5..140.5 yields 2.94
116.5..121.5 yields 3.23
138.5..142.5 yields 2.6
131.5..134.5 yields 3.74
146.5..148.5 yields 1.77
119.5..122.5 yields 3.33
